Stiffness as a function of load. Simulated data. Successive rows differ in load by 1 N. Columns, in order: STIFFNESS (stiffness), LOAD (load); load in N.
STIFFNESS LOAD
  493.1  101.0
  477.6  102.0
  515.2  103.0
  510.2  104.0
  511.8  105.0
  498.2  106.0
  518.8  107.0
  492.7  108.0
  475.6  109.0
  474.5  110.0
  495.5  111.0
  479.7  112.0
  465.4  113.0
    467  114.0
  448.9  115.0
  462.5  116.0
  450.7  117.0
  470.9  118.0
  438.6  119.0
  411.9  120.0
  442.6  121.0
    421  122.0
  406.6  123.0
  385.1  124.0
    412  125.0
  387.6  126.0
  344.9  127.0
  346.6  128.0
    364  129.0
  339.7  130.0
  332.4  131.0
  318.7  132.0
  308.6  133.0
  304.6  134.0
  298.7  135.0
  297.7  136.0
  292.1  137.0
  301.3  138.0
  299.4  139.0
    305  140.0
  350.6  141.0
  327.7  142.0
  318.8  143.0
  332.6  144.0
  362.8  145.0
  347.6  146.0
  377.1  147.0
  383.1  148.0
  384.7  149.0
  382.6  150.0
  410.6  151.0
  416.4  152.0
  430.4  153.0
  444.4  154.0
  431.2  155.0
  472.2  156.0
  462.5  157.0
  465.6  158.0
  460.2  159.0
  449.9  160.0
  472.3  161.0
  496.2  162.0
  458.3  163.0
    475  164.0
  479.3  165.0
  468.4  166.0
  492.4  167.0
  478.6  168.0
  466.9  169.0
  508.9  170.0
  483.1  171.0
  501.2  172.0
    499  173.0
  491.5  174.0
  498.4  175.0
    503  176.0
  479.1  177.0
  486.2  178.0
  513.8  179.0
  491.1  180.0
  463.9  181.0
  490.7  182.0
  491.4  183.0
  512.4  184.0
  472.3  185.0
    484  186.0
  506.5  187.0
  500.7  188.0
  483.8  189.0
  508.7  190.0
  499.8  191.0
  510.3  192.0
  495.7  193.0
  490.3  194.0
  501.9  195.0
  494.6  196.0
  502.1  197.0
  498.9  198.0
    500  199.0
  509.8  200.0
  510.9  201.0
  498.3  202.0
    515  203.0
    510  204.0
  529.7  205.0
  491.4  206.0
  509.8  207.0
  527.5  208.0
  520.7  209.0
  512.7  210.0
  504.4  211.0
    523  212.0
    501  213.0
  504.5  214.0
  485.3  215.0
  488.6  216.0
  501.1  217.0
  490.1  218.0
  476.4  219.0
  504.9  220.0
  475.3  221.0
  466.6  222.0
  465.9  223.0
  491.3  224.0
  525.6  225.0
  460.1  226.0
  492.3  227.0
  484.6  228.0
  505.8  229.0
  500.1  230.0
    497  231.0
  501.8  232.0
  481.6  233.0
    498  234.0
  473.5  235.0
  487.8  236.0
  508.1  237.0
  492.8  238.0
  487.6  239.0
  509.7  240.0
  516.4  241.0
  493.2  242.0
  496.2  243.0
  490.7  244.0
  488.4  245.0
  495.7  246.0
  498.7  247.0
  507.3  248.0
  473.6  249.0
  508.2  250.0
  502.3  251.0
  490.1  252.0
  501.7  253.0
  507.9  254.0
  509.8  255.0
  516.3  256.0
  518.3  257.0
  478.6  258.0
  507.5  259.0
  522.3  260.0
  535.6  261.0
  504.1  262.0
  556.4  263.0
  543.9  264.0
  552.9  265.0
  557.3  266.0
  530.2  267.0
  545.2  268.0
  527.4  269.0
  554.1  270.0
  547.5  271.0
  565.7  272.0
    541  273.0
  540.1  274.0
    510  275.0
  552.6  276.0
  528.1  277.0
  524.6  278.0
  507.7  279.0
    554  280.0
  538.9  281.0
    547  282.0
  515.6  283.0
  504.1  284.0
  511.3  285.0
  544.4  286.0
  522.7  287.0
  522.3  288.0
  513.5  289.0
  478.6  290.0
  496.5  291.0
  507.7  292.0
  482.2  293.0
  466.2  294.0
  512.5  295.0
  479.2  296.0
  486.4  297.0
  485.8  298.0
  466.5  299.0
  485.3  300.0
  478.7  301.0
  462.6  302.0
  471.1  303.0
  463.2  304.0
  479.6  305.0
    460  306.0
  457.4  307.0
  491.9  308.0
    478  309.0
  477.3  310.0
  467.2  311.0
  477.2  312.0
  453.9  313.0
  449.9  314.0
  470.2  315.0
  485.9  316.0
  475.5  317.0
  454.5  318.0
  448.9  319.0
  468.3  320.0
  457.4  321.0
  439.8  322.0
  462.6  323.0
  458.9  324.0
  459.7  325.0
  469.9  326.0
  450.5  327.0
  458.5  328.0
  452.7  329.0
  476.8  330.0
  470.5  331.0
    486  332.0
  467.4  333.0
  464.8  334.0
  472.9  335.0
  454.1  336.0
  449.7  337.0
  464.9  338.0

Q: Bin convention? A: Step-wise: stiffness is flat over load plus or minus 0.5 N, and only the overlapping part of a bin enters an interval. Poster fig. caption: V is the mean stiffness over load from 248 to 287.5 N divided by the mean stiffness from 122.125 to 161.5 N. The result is 1.41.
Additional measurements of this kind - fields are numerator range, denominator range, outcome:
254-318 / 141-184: 1.13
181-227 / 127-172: 1.26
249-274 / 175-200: 1.06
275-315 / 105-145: 1.26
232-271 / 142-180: 1.14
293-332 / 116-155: 1.27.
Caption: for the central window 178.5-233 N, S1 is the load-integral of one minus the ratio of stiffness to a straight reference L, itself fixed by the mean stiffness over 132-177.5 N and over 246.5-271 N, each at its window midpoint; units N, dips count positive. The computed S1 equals -3.9 N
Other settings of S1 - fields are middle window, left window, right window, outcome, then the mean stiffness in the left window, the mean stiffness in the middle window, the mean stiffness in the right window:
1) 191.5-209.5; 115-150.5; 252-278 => -2.3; 364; 506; 529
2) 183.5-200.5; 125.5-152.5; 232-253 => -3.1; 342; 498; 495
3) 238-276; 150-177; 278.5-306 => -2.1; 468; 517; 499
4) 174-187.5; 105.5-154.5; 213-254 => -1.5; 392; 492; 493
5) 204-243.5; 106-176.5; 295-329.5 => -4.9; 418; 497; 468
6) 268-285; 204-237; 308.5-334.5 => -2.0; 497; 535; 465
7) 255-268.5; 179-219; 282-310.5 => -0.9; 501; 528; 490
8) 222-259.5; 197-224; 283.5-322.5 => -0.1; 501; 496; 480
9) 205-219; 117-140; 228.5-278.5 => -1.3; 361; 505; 514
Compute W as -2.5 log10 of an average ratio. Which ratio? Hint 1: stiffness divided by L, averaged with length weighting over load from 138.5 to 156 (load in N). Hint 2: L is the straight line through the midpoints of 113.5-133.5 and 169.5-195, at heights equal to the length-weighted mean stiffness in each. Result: 0.17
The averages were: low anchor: 398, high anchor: 495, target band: 374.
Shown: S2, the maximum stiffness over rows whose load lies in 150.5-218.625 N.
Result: 529.7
